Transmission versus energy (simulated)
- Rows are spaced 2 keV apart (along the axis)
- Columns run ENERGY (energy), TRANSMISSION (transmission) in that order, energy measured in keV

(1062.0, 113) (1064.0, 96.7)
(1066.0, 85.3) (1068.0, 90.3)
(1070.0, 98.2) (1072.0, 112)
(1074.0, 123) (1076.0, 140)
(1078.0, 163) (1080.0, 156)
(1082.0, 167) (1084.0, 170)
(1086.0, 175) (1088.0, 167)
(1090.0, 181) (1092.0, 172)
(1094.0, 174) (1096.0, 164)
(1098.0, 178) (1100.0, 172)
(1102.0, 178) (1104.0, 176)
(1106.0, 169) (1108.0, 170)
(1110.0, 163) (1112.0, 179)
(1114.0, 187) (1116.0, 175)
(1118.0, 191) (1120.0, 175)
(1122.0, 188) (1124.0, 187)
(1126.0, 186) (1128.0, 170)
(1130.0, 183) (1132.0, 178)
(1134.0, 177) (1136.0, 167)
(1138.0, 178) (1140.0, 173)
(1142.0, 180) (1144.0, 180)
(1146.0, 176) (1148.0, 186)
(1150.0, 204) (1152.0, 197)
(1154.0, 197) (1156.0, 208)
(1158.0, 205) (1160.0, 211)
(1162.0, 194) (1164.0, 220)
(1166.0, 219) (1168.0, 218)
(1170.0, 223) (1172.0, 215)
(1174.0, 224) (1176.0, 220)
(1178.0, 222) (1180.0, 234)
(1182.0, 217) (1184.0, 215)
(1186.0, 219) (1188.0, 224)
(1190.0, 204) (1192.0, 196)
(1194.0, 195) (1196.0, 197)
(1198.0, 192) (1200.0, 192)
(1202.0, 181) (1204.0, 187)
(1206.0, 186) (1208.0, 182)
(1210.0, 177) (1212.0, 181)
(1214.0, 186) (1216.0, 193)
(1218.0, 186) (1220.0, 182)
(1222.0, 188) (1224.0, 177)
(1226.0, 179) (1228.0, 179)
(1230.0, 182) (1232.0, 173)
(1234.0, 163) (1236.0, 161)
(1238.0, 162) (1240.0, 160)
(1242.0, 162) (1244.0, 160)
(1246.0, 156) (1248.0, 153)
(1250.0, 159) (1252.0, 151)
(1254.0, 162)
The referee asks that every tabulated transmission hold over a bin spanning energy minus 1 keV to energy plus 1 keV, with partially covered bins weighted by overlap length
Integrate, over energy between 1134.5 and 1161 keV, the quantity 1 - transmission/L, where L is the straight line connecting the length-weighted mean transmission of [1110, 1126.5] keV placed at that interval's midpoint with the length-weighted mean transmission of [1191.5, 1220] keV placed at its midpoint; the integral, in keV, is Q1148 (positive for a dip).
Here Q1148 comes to -0.7 keV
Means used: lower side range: 182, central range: 189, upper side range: 188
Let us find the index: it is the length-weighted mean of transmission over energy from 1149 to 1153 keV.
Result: 200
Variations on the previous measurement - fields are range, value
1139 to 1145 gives 178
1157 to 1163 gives 203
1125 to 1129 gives 178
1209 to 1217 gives 184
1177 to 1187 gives 221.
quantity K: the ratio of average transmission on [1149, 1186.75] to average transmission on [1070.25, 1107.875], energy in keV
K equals 1.32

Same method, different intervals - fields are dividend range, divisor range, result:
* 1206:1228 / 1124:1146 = 1.03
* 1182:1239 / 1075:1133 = 1.08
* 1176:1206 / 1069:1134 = 1.22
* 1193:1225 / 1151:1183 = 0.87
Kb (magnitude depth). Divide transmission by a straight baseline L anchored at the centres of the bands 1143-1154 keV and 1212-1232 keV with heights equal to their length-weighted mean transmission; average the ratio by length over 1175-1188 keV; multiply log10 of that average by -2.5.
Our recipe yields -0.19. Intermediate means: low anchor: 189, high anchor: 183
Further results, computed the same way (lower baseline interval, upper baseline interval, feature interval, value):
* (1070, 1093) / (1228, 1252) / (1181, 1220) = -0.209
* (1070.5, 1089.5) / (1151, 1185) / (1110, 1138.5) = 0.020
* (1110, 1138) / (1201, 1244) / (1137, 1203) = -0.143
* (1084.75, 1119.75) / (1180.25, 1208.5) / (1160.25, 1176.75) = -0.123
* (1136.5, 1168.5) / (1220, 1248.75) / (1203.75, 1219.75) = -0.050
